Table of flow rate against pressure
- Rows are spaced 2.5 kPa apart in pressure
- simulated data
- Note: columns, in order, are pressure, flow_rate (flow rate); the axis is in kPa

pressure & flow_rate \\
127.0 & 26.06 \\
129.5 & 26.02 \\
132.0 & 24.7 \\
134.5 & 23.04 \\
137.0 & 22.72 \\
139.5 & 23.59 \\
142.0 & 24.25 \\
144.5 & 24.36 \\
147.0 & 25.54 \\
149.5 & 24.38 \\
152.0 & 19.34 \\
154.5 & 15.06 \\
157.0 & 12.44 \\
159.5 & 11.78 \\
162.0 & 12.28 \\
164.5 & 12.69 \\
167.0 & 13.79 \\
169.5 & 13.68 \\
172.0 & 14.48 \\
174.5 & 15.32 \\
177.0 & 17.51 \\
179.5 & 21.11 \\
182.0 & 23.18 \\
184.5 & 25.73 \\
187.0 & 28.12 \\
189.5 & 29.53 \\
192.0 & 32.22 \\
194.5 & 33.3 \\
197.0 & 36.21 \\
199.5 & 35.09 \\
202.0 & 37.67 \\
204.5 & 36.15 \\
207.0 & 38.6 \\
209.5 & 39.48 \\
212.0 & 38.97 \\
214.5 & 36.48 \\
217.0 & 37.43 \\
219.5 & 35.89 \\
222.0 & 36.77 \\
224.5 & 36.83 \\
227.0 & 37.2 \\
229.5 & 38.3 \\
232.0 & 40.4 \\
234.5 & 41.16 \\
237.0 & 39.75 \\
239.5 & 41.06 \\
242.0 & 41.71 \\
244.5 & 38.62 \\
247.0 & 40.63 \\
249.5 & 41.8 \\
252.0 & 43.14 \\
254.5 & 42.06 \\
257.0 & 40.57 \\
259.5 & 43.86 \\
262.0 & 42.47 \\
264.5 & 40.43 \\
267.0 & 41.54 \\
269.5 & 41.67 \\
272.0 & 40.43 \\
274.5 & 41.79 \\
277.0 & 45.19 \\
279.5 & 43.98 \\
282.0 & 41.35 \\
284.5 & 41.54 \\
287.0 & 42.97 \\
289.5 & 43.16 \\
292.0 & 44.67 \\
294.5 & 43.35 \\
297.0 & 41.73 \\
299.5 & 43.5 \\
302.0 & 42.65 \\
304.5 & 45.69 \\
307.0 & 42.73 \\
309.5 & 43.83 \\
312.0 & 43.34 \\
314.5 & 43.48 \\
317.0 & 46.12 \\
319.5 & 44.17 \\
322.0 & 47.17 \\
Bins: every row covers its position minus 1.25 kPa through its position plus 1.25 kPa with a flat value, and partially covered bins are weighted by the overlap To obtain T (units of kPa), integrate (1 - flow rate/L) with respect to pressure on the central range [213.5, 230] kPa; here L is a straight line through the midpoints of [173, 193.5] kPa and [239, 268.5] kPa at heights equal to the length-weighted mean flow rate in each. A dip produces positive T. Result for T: -1.65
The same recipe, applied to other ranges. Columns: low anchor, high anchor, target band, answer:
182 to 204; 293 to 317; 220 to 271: -4.25 kPa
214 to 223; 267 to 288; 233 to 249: -0.72 kPa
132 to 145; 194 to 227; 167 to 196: 8.31 kPa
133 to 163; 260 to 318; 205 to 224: -4.19 kPa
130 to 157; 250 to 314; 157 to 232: 5.41 kPa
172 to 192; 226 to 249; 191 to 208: -4.37 kPa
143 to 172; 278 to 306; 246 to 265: -3.15 kPa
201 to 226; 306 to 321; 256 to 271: -0.38 kPa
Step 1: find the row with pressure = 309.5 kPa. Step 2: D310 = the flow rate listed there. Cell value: 43.83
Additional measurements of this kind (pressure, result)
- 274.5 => 41.79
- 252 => 43.14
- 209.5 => 39.48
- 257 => 40.57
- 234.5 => 41.16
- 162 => 12.28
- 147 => 25.54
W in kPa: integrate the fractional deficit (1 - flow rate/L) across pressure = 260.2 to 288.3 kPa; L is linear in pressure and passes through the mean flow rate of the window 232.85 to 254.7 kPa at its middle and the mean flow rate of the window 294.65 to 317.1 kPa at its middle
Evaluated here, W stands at 0.1 kPa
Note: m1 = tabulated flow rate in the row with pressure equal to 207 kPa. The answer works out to 38.6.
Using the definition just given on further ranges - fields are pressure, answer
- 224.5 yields 36.83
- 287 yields 42.97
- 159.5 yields 11.78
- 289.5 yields 43.16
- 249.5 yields 41.8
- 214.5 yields 36.48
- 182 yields 23.18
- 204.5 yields 36.15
